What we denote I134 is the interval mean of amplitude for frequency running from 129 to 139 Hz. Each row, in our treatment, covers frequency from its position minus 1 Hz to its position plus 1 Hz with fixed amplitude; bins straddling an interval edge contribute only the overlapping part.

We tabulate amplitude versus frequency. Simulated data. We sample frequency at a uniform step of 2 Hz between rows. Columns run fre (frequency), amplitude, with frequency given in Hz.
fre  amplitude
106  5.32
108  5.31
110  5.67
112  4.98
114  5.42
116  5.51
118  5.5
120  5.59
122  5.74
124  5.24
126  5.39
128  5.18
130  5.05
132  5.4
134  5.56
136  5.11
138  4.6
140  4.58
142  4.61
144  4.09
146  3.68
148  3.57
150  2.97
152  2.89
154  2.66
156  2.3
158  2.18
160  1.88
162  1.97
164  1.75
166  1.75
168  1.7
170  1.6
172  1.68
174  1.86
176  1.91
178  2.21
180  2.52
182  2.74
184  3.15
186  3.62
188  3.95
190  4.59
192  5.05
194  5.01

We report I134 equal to 5.14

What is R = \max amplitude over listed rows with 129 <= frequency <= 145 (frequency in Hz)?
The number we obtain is 5.56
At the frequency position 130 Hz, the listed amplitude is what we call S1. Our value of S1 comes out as 5.05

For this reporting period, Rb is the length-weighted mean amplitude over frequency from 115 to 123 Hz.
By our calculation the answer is 5.59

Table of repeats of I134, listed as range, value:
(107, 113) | 5.32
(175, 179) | 2.06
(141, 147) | 4.13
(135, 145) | 4.6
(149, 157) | 2.71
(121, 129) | 5.39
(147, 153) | 3.14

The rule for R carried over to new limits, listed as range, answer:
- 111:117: 5.51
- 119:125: 5.74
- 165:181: 2.52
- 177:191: 4.59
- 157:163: 2.18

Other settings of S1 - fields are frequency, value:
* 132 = 5.4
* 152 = 2.89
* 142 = 4.61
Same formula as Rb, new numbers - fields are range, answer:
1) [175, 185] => 2.51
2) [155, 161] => 2.12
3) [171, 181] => 2.04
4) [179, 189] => 3.2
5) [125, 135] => 5.32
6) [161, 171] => 1.75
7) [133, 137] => 5.33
